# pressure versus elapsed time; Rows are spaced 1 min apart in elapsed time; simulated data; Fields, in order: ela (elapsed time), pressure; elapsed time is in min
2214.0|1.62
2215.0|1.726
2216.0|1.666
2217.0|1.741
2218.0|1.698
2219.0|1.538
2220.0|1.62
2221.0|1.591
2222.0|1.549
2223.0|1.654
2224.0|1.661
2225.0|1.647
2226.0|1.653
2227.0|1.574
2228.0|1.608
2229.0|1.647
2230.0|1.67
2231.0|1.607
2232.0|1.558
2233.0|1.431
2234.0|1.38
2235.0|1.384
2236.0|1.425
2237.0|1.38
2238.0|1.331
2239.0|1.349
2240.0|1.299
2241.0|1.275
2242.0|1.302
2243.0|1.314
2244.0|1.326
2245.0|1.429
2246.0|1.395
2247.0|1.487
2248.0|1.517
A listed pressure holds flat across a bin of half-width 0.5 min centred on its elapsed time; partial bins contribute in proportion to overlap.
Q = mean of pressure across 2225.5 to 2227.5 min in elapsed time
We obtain 1.61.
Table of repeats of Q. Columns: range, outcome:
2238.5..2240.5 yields 1.32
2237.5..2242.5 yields 1.31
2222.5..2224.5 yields 1.66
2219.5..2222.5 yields 1.59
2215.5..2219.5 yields 1.66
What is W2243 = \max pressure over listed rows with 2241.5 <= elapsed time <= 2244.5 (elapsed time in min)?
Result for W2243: 1.326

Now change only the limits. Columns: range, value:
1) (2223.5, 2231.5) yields 1.67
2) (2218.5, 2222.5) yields 1.62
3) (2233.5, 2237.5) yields 1.425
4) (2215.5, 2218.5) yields 1.741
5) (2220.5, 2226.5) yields 1.661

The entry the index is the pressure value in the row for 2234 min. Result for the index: 1.38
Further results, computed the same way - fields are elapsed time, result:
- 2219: 1.538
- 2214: 1.62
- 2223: 1.654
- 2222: 1.549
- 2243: 1.314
